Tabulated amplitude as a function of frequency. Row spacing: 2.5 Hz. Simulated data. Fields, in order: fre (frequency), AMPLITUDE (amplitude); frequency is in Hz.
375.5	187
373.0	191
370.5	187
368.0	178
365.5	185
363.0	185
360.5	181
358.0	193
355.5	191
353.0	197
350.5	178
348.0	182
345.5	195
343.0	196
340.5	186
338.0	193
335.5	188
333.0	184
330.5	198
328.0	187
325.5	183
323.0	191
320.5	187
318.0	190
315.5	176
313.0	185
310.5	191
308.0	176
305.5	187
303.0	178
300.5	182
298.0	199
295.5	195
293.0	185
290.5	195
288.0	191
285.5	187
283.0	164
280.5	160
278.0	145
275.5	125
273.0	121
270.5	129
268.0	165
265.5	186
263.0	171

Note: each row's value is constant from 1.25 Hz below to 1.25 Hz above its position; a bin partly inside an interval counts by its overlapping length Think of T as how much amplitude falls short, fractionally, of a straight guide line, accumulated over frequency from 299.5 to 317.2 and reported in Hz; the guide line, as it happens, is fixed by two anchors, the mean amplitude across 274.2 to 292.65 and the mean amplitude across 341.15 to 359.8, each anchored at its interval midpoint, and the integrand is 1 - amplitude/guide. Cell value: -0.7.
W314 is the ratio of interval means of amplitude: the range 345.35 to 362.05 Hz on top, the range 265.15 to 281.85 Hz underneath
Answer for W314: 1.3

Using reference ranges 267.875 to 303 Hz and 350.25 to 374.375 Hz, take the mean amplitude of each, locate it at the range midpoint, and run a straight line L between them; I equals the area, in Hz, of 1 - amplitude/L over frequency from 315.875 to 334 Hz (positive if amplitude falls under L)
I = -1.1 Hz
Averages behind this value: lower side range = 168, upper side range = 187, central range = 188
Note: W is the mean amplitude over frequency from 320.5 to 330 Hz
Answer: 188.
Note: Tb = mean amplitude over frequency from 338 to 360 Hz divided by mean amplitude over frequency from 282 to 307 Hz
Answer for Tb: 1.02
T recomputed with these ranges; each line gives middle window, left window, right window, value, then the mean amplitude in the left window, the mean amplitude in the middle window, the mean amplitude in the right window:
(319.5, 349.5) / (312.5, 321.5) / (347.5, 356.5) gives -0.5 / 184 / 189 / 187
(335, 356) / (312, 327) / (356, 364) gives -0.4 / 185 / 190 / 187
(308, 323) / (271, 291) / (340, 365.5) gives -1.1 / 159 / 185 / 188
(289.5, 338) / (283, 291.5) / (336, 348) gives 0.4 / 187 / 187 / 191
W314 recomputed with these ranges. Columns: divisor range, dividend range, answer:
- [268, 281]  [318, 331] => 1.37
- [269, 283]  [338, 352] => 1.35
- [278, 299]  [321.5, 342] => 1.04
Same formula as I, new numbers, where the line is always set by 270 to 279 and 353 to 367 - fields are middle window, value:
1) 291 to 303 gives -3.7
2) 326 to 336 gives -1.2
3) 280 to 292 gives -3.8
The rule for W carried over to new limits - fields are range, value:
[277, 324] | 182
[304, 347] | 188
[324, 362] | 189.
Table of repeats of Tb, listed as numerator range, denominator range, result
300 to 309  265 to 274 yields 1.22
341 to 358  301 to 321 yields 1.03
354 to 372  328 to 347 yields 0.97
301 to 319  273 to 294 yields 1.10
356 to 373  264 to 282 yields 1.26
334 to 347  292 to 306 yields 1.02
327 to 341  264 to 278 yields 1.30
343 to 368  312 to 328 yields 1.01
